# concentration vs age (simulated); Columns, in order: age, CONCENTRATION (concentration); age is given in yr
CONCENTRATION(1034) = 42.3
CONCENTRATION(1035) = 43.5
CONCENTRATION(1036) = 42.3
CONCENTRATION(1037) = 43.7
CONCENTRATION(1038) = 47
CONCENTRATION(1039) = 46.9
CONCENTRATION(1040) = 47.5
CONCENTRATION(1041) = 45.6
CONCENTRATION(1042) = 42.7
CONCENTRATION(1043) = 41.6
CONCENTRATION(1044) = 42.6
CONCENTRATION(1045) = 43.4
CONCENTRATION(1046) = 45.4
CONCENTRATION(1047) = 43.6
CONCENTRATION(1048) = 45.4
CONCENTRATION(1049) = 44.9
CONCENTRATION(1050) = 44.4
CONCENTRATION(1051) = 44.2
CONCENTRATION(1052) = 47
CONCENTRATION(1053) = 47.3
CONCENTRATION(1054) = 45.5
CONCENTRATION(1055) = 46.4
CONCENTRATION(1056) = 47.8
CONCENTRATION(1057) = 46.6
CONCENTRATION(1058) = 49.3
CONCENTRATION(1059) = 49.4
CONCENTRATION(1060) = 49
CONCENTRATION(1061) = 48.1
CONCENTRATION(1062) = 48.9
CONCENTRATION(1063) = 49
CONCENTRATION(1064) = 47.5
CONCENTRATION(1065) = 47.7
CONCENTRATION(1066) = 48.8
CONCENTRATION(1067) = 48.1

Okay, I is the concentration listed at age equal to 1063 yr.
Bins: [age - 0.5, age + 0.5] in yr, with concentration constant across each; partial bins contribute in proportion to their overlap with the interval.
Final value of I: 49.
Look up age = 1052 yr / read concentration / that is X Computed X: 47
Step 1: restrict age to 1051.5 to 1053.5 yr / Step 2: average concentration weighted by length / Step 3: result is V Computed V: 47.1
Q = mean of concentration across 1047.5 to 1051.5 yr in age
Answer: 44.7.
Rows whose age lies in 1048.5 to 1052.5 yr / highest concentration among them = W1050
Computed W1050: 47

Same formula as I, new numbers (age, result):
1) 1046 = 45.4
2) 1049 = 44.9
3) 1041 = 45.6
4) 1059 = 49.4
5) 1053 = 47.3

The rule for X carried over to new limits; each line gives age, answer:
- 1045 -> 43.4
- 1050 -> 44.4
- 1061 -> 48.1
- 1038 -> 47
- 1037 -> 43.7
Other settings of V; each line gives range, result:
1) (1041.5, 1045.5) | 42.6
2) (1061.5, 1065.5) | 48.3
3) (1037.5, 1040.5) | 47.1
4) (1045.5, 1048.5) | 44.8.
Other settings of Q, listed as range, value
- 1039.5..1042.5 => 45.3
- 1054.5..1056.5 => 47.1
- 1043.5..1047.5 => 43.8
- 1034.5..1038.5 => 44.1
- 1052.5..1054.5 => 46.4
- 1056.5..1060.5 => 48.6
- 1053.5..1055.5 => 46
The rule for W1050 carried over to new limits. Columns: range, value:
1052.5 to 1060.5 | 49.4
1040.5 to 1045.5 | 45.6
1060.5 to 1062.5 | 48.9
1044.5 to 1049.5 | 45.4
